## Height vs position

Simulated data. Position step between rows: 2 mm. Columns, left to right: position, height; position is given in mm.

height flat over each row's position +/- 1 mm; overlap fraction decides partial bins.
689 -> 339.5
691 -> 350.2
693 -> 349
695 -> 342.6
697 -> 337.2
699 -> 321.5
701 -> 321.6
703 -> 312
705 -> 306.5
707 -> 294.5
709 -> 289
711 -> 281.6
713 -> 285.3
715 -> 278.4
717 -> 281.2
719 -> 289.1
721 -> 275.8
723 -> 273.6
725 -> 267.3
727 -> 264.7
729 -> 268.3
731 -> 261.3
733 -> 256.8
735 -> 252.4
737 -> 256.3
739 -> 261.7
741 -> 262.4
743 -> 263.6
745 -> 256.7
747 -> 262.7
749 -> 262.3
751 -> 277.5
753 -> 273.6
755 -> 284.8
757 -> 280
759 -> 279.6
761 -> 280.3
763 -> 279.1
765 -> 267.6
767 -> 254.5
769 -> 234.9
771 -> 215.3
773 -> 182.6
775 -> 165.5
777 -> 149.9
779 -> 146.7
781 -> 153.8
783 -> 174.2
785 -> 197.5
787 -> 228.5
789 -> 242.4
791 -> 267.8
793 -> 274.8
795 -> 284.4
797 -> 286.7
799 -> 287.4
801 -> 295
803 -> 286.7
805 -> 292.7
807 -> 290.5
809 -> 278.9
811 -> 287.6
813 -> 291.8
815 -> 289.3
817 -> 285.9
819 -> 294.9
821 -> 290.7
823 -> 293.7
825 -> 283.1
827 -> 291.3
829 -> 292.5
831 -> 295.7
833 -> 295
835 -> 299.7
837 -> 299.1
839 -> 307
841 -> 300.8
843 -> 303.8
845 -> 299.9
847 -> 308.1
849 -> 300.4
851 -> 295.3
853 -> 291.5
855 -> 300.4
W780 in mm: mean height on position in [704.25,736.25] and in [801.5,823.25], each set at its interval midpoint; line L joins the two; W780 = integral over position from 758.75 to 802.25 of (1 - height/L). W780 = 7.8 mm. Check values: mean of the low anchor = 276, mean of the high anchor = 289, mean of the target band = 234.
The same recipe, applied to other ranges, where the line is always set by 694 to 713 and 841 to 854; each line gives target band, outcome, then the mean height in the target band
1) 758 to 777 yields 4.4 mm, 235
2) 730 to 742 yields 1.9 mm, 258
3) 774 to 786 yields 5.5 mm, 165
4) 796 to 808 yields 0.5 mm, 290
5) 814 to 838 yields 0.7 mm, 293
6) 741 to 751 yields 1.4 mm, 263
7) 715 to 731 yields 1.8 mm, 274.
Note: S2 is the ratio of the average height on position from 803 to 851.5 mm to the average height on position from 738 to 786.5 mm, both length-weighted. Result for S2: 1.25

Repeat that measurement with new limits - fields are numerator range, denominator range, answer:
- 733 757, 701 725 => 0.92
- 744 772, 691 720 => 0.86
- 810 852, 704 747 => 1.08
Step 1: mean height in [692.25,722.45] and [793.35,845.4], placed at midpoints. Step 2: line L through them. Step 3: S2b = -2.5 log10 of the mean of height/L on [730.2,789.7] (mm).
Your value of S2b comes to 0.24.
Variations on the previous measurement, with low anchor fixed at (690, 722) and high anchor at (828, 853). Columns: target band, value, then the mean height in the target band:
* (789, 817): 0.065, 284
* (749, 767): 0.107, 276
